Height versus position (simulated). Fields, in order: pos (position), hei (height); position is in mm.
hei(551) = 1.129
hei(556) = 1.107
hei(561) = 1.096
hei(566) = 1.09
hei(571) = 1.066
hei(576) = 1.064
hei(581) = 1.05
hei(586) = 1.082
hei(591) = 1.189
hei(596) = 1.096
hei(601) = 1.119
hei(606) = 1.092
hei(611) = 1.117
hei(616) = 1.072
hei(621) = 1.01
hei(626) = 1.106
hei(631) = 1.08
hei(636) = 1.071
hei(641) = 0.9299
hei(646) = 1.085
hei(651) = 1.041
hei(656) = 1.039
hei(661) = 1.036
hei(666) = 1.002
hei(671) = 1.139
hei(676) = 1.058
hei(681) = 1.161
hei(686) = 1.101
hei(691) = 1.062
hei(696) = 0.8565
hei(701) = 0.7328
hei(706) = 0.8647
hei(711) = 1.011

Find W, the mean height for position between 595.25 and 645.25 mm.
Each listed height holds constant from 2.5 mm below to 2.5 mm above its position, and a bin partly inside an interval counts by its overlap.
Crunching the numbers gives 1.07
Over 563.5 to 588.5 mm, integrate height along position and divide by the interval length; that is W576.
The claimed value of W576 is 1.07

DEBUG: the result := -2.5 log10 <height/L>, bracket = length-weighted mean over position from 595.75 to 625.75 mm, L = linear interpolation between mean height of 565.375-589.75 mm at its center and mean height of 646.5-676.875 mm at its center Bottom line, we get -0.02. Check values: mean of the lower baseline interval 1.07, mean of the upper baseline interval 1.05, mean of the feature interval 1.09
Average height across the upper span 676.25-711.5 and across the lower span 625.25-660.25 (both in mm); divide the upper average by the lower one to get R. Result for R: 0.9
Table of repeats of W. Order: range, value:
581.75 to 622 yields 1.1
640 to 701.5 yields 1.03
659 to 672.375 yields 1.05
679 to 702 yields 0.995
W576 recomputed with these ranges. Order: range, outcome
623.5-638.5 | 1.09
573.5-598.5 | 1.1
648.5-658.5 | 1.04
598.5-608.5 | 1.11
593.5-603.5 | 1.11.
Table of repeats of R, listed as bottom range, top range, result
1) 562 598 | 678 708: 0.89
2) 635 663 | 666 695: 1.05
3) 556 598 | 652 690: 0.98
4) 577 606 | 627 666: 0.94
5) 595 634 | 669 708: 0.92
